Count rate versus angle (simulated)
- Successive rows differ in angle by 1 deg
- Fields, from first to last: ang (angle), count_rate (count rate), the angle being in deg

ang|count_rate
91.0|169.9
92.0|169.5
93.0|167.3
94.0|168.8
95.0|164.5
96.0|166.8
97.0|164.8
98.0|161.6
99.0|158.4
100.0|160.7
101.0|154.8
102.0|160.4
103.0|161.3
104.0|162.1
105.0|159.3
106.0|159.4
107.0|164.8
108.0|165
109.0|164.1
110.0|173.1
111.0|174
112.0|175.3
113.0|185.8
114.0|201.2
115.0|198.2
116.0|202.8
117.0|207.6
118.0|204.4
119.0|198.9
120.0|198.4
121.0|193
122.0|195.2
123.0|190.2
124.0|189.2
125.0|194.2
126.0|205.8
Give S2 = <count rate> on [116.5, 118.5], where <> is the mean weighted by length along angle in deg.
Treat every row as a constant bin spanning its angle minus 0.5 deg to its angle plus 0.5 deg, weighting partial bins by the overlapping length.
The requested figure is 206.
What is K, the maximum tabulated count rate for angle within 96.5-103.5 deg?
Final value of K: 164.8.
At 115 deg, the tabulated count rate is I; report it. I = 198.2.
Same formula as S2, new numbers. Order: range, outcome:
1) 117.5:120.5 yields 201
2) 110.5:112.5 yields 175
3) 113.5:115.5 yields 200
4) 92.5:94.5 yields 168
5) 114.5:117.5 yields 203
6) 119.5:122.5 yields 196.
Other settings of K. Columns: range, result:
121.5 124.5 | 195.2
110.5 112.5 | 175.3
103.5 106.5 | 162.1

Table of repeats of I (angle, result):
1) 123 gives 190.2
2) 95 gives 164.5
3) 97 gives 164.8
